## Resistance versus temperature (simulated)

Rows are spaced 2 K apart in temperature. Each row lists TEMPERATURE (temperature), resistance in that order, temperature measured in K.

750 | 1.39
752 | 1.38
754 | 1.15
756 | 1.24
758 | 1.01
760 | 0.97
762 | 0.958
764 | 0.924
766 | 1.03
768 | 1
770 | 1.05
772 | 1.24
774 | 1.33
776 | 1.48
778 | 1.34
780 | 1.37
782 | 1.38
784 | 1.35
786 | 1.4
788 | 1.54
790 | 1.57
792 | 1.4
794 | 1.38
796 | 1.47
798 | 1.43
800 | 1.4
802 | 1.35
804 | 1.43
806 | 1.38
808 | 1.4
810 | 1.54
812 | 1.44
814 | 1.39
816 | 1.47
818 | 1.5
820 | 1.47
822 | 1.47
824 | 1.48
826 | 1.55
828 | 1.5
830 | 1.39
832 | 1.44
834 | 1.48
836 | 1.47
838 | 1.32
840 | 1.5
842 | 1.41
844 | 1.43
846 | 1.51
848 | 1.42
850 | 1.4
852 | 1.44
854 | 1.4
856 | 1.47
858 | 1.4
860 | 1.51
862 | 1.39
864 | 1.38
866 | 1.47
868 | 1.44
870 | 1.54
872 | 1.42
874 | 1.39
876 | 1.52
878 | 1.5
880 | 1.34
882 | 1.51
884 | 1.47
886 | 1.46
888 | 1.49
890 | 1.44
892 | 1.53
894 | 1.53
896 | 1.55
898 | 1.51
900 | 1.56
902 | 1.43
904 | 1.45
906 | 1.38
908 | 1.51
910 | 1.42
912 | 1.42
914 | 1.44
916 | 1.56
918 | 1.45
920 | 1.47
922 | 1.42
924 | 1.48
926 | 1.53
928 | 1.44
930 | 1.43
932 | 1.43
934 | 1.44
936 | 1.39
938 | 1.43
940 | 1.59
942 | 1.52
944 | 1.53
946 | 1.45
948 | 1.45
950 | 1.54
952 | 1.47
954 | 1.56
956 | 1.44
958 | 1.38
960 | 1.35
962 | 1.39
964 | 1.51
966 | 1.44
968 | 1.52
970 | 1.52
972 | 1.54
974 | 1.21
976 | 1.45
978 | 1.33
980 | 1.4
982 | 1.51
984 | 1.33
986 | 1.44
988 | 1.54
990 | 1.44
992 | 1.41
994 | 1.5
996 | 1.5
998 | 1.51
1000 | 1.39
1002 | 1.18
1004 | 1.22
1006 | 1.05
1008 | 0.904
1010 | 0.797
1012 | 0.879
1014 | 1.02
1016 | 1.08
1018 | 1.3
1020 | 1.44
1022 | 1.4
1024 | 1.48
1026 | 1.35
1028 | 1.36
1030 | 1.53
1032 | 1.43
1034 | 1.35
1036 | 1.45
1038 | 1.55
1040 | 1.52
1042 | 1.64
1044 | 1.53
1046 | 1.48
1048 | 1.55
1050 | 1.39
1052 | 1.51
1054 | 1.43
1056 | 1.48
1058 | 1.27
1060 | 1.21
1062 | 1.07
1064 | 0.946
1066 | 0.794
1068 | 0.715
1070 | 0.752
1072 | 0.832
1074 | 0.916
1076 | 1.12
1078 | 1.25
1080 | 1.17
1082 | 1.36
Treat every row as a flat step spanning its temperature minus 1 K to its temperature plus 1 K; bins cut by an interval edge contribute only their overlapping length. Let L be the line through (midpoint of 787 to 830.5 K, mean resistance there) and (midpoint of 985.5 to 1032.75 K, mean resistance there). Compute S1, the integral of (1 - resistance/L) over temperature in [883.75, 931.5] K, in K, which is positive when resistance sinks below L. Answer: -3.4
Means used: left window 1.45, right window 1.3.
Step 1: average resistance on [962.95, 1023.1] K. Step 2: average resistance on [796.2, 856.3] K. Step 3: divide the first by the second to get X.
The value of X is 0.92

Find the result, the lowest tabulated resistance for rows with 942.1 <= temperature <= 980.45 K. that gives 1.21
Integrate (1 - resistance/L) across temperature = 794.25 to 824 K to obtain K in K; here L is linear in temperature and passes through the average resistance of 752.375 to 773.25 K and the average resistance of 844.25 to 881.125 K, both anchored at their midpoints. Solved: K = -4.71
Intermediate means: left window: 1.07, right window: 1.44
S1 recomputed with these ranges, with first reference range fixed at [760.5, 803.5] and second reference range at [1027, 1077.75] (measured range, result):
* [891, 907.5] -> -2.6 K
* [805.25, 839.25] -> -4.1 K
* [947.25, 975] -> -3.7 K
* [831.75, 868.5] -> -4.0 K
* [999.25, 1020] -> 3.0 K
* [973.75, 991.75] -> -1.9 K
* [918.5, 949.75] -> -4.4 K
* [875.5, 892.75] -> -2.4 K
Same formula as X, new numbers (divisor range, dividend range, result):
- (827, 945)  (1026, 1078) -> 0.87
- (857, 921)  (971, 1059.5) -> 0.93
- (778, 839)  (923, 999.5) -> 1.01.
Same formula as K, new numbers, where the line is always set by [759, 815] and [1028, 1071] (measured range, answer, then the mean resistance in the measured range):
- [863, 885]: -2.25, 1.45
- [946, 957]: -1.43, 1.49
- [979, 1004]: -1.99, 1.42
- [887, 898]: -1.59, 1.51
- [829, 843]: -1.18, 1.43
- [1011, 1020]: 1.40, 1.11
